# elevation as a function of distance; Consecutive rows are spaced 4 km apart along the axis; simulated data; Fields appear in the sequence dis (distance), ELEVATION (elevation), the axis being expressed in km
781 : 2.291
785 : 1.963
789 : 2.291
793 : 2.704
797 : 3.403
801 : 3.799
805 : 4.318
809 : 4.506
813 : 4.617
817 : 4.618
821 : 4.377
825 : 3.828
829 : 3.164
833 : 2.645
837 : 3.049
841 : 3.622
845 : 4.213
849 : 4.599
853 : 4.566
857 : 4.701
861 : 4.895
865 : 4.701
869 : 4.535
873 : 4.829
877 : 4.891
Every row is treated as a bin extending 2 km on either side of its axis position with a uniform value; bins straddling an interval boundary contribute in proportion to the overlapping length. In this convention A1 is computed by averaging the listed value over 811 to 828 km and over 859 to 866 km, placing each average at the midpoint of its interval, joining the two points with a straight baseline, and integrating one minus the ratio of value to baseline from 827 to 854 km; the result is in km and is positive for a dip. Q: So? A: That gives 5.3 km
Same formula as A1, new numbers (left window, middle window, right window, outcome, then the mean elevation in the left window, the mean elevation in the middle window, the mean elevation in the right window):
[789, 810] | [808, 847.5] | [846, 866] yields 2.2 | 3.57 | 3.86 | 4.67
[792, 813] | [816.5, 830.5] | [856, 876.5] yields 0.7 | 3.88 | 3.96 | 4.75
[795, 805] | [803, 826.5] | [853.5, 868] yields -2.4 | 3.74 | 4.39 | 4.73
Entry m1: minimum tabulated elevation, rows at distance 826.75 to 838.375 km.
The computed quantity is 2.645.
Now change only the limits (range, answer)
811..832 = 3.164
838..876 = 3.622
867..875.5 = 4.535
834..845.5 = 3.049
